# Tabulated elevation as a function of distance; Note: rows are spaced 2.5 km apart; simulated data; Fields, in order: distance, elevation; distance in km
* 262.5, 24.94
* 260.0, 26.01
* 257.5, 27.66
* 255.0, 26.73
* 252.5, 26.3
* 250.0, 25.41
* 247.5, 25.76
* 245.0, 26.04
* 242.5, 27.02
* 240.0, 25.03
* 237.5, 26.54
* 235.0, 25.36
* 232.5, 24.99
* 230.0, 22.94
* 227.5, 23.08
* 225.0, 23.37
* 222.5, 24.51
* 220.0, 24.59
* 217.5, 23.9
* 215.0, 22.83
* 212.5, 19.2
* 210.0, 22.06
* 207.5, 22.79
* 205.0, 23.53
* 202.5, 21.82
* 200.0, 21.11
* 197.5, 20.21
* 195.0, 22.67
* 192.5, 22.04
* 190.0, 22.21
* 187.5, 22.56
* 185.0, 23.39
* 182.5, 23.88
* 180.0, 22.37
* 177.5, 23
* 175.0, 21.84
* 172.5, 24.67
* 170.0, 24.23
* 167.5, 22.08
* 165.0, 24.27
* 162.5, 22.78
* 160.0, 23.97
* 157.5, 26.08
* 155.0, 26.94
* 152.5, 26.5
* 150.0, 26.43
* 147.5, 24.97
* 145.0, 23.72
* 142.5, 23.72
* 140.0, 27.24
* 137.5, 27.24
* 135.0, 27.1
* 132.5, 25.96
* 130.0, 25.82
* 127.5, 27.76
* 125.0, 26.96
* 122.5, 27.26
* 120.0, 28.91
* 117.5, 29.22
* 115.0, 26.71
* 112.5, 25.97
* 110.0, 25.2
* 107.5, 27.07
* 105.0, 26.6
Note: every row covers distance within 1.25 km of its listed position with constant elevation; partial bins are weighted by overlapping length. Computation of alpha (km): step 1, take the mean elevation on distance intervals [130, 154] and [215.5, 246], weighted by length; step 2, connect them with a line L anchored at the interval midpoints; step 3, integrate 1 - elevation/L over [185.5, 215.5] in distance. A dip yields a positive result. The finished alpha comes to 3.8 km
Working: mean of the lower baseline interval 25.9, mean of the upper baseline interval 24.7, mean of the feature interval 21.9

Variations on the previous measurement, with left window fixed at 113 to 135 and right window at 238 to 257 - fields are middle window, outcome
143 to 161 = 1.0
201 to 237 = 4.3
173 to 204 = 5.1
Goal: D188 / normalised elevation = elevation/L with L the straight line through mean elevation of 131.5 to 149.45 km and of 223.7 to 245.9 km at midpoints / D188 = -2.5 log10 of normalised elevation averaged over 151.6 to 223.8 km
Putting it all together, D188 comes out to 0.10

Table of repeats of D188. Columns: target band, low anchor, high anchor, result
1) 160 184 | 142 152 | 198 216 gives 0.02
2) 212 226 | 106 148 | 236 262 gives 0.13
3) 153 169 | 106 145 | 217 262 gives 0.08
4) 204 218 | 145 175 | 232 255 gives 0.14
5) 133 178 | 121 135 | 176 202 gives 0.00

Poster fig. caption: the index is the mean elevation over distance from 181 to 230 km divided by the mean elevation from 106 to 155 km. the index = 0.85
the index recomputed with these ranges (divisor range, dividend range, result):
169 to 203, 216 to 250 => 1.10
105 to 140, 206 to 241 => 0.88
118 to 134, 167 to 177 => 0.86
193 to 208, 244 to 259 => 1.20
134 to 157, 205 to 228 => 0.88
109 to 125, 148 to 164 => 0.93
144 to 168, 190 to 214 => 0.87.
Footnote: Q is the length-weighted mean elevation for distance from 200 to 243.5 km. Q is 23.6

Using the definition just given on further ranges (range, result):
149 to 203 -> 23.4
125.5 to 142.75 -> 26.6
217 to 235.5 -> 24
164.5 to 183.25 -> 23.2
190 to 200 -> 21.6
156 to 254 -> 23.6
